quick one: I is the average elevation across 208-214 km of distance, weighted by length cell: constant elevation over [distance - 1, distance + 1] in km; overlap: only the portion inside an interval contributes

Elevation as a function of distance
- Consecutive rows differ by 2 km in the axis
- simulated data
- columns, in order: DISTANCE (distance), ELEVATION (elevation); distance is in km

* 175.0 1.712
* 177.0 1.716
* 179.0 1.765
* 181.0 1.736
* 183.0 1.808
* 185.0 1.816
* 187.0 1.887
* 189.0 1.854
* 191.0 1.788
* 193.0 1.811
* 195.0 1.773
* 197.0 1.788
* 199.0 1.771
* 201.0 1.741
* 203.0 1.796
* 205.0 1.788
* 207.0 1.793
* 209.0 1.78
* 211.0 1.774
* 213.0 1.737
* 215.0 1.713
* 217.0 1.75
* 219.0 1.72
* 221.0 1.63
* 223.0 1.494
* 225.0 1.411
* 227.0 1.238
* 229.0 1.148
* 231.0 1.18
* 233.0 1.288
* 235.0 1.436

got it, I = 1.76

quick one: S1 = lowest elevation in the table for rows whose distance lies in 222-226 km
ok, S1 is 1.411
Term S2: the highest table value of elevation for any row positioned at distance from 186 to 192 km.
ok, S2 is 1.887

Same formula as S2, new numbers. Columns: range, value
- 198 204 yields 1.796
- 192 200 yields 1.811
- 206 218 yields 1.793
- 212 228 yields 1.75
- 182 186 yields 1.816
